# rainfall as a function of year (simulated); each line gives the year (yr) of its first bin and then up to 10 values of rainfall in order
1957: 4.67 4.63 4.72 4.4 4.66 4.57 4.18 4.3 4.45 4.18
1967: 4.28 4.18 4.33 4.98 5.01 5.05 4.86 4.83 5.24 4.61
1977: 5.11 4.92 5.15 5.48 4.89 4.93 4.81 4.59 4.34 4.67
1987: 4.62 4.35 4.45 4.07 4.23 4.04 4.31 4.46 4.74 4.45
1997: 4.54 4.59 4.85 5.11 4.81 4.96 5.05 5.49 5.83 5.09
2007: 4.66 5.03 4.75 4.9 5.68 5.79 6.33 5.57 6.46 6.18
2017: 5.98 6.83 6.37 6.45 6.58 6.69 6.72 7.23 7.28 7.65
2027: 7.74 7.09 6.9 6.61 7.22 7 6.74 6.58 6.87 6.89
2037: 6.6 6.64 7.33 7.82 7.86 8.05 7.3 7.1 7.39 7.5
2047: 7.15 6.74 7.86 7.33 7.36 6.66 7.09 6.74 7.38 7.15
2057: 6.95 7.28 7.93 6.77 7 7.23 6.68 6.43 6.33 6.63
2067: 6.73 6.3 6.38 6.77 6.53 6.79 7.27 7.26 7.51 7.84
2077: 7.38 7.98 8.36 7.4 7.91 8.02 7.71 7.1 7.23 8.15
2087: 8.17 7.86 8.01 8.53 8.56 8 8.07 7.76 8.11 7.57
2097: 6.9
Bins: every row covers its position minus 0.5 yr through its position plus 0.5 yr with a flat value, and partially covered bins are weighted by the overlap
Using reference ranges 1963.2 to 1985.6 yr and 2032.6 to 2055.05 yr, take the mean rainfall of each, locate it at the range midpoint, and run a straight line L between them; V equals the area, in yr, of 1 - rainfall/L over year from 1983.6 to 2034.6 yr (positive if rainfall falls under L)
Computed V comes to 3.22 yr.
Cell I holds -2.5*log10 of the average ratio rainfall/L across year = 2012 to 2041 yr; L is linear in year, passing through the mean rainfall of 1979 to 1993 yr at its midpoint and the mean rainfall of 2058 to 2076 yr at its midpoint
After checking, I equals -0.18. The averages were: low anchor 4.59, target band 6.8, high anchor 6.89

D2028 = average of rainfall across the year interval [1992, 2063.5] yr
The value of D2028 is 6.41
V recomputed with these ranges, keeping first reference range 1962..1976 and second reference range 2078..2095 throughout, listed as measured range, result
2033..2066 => -1.1 yr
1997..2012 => 1.5 yr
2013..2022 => -0.5 yr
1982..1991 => 1.1 yr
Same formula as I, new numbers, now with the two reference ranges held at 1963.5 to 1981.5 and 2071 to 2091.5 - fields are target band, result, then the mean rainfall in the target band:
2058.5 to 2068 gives 0.06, 6.83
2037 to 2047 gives -0.11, 7.39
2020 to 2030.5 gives -0.13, 7.02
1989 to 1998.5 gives 0.22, 4.38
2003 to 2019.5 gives 0.03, 5.66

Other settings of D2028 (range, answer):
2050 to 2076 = 6.95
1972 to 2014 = 4.88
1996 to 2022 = 5.52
